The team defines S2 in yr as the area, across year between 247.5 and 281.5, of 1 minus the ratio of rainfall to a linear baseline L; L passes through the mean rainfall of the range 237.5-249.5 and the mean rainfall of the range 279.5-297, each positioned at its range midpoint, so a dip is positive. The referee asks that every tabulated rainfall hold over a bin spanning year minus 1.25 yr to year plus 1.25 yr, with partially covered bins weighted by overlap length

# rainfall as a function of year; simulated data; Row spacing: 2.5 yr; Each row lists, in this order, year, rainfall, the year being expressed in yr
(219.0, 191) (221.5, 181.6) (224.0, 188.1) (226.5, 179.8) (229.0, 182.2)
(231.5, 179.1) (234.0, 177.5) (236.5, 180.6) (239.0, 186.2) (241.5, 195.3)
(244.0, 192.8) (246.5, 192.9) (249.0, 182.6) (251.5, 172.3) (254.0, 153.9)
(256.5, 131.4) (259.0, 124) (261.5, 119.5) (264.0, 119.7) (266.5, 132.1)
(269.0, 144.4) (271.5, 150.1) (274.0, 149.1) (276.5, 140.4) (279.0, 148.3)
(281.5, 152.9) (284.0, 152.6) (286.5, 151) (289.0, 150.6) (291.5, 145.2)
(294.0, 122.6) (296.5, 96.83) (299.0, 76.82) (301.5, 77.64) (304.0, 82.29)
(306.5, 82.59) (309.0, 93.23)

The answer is 4.6 yr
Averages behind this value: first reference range 190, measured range 144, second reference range 141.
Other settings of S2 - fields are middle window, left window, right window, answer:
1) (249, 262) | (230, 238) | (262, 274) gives 0.64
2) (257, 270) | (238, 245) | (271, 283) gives 2.89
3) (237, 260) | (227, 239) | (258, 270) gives -2.41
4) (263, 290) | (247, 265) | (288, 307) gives -4.40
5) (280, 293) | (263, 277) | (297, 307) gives -4.87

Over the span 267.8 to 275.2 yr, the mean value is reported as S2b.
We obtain 148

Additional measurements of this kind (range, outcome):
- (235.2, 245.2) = 189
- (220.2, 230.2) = 183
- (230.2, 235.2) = 178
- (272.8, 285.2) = 149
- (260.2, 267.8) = 124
